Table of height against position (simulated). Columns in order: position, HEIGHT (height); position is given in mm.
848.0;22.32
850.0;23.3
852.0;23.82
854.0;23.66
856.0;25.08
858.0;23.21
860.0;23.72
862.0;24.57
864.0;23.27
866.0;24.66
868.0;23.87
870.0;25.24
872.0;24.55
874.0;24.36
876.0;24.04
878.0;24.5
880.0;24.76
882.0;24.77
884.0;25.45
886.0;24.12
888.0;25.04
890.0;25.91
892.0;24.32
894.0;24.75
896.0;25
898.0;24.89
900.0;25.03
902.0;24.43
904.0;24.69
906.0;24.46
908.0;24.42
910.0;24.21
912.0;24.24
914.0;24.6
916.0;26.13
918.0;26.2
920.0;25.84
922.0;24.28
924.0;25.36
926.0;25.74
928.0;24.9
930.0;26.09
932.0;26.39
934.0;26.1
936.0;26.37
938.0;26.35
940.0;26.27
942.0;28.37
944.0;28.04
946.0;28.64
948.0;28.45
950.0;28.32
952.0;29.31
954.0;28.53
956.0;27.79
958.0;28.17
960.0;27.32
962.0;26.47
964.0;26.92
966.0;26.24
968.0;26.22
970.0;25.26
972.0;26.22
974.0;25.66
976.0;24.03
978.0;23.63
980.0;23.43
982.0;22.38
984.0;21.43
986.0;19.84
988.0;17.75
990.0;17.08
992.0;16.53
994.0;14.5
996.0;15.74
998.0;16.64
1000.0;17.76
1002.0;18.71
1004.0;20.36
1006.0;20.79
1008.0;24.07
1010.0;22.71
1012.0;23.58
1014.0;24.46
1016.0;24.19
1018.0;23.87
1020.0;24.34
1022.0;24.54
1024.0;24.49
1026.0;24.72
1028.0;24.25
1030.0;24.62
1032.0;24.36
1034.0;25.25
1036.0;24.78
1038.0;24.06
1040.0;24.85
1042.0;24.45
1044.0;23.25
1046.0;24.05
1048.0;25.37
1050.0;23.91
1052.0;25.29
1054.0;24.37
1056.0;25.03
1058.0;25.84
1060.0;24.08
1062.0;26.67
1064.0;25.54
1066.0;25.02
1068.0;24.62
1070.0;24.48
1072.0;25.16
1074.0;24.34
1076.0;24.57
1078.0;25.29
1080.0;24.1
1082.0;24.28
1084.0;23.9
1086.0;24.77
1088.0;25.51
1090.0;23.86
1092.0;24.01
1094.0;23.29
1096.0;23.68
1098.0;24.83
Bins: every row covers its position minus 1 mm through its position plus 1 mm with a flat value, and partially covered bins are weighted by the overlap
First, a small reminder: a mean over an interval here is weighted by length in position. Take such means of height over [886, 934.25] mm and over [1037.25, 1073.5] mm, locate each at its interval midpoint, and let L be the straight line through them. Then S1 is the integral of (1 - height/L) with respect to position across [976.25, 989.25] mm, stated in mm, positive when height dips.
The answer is 1.8 mm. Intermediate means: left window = 25.1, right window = 24.8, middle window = 21.5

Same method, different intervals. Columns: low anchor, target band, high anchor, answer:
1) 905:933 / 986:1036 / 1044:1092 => 6.8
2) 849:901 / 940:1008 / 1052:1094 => 2.8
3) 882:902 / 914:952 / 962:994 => -4.4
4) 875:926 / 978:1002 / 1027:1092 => 5.9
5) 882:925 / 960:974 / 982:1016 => -3.1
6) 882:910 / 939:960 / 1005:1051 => -3.1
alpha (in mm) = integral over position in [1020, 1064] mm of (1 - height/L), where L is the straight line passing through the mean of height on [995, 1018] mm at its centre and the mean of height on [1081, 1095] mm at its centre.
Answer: -4.55 mm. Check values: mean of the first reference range 21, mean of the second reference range 24.2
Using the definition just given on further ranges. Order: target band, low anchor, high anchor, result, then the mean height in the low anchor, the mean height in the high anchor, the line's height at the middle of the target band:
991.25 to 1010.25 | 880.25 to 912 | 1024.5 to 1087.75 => 4.7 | 24.7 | 24.7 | 24.7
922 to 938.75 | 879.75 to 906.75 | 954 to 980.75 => -0.2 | 24.8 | 26.1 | 25.5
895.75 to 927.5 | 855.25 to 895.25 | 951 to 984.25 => 0.1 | 24.5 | 25.9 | 25.1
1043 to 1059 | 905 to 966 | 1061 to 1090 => 0.3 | 26.5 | 24.8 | 25.1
